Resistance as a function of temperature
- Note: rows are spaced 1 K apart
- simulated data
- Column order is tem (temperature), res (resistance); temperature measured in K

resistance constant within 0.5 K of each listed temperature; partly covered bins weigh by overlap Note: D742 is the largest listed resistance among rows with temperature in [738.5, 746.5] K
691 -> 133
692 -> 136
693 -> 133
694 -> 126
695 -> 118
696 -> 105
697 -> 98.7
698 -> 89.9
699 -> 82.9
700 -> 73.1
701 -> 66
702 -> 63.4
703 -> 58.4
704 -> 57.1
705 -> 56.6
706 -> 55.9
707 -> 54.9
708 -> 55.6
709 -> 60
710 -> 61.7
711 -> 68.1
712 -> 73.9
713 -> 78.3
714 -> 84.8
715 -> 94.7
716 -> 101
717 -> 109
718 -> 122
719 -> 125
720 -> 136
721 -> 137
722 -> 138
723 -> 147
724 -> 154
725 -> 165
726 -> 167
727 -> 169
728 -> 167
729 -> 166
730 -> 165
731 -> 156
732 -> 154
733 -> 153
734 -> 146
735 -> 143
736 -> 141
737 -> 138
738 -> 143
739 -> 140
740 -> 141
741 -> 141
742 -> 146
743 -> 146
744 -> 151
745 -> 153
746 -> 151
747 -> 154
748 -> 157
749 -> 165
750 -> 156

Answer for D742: 153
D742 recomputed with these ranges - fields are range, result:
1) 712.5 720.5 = 136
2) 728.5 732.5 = 166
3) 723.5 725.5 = 165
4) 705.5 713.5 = 78.3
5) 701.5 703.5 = 63.4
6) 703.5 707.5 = 57.1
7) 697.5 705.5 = 89.9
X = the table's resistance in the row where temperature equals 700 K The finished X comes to 73.1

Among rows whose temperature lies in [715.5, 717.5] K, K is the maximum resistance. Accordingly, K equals 109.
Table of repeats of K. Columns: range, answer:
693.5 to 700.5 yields 126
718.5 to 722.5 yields 138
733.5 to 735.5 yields 146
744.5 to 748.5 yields 157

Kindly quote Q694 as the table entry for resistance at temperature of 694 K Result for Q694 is 126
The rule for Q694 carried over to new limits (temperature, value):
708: 55.6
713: 78.3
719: 125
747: 154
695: 118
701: 66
